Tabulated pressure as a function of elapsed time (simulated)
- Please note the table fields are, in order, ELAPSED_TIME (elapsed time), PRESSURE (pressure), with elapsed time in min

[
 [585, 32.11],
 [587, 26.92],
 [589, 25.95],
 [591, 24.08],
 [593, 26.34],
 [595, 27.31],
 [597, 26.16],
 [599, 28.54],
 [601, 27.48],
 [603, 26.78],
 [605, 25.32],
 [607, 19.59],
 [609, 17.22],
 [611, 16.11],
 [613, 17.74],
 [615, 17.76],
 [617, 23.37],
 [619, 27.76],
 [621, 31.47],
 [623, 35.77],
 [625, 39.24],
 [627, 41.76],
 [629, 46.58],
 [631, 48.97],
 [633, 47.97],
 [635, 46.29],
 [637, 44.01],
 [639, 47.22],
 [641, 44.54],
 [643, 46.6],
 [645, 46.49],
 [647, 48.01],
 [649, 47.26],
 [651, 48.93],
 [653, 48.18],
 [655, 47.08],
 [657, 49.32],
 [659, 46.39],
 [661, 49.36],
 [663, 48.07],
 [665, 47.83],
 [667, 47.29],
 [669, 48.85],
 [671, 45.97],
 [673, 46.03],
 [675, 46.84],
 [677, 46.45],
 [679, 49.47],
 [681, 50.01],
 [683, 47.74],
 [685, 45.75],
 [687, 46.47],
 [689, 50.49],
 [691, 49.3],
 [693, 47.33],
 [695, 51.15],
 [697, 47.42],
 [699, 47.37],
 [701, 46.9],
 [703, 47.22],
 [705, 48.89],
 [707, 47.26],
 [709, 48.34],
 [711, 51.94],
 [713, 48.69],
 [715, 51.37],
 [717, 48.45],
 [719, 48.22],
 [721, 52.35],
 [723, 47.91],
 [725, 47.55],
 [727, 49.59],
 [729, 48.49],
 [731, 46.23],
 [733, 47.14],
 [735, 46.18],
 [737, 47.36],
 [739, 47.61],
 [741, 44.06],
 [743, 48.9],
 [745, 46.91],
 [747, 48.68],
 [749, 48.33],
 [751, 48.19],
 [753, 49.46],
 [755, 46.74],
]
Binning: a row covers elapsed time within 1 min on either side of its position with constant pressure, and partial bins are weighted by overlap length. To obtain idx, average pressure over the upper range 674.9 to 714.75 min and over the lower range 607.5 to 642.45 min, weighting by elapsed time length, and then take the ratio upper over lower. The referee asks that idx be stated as 1.39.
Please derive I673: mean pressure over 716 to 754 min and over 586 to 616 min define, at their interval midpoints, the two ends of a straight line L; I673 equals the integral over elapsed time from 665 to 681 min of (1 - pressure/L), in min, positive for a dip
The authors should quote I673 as -4.7 min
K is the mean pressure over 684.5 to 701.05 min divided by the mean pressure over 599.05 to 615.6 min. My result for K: 2.24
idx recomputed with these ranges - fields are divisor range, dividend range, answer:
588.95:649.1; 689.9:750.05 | 1.44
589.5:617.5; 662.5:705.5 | 2.06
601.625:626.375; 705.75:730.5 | 1.95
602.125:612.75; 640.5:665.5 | 2.30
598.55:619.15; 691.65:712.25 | 2.19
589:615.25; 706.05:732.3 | 2.09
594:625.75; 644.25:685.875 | 1.88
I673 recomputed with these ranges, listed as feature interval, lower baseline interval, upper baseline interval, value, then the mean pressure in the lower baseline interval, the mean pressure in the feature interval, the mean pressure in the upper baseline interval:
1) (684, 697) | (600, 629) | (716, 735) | -2.1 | 26.9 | 48.3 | 48.3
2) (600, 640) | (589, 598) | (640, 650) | 5.3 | 26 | 32.4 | 46.6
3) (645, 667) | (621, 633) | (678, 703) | -1.5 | 42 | 47.9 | 48.2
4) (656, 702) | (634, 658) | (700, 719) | 0.0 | 47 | 47.9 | 48.8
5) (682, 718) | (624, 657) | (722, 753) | -1.0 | 46.3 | 48.4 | 47.6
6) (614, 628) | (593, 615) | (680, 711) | -1.5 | 23.1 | 31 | 48.2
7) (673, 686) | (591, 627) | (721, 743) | -3.2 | 25.9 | 47.6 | 47.5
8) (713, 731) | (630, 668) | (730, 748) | -0.8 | 47.4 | 49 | 47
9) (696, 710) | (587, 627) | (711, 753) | -1.5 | 25.9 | 47.6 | 48.2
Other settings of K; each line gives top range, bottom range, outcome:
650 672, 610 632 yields 1.52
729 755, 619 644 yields 1.11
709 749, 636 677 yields 1.02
